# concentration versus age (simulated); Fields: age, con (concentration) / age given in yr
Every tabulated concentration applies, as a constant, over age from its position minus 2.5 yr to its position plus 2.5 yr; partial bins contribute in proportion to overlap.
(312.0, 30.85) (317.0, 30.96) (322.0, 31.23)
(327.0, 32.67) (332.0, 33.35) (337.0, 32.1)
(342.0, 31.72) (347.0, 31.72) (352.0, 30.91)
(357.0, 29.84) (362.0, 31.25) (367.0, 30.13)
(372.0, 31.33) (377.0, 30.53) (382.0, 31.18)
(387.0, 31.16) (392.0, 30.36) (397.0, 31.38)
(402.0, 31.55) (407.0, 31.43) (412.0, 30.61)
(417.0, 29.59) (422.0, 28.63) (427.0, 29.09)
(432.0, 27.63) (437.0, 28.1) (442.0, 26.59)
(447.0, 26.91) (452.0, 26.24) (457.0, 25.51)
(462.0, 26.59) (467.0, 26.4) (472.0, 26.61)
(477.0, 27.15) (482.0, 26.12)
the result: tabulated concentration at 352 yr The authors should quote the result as 30.91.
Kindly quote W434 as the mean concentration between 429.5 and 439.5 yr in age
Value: 27.9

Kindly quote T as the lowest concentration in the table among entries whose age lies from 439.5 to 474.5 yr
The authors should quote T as 25.51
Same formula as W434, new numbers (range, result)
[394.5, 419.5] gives 30.9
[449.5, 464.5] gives 26.1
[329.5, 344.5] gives 32.4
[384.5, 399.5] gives 31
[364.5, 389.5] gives 30.9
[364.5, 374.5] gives 30.7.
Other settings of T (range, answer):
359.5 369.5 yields 30.13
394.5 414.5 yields 30.61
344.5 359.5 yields 29.84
